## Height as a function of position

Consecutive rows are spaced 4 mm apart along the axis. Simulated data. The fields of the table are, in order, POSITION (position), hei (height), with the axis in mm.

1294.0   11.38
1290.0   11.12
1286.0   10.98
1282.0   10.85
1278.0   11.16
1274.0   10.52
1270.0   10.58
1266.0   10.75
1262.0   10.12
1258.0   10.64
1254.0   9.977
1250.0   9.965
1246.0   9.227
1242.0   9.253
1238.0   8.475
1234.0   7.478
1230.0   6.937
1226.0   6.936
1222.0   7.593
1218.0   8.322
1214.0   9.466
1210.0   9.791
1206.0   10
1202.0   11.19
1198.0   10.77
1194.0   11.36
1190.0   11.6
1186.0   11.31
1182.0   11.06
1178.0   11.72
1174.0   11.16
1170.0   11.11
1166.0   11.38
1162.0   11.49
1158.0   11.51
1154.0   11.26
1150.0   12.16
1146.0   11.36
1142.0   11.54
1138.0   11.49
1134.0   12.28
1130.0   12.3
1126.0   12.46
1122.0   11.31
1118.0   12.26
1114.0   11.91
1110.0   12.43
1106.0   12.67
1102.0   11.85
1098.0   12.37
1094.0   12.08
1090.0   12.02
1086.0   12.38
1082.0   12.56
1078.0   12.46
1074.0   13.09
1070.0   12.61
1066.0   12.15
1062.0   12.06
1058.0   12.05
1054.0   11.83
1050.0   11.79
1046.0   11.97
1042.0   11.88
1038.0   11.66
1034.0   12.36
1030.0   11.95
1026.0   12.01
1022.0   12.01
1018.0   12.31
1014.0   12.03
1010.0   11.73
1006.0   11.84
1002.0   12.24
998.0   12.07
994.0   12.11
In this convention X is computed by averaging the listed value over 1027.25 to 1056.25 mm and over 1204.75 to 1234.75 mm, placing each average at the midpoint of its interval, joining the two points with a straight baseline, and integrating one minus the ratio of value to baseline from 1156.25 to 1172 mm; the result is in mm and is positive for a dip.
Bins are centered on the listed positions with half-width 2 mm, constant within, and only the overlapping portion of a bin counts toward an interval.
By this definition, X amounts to -3.2 mm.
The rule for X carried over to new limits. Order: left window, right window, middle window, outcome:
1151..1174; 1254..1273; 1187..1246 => 8.9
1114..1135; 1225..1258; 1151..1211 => -4.0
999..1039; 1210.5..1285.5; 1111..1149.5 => -4.2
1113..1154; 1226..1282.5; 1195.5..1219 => 1.0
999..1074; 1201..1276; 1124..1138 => -1.9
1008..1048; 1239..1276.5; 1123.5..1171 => -3.0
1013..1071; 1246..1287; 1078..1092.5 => -0.7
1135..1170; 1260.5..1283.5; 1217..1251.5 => 8.6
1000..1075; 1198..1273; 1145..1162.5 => -1.9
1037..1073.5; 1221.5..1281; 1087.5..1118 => -2.1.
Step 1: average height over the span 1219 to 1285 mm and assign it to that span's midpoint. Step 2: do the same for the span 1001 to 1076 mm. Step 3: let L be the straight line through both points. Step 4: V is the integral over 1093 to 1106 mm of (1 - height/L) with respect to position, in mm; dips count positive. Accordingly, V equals -1.0 mm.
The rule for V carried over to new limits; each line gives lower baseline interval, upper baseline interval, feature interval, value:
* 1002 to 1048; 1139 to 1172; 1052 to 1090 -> -1.7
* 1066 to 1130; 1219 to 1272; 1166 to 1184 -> -1.1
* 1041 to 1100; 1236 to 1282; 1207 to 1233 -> 5.7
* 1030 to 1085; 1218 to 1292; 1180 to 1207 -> -1.8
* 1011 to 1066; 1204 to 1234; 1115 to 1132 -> -2.9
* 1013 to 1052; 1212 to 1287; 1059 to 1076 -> -1.3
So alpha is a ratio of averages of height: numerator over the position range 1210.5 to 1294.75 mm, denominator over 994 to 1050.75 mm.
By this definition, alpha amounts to 0.8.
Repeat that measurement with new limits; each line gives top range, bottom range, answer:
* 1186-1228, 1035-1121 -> 0.80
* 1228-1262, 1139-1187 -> 0.79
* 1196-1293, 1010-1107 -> 0.80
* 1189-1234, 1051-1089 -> 0.76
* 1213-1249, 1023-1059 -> 0.69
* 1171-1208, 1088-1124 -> 0.92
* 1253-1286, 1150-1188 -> 0.93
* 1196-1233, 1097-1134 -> 0.74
